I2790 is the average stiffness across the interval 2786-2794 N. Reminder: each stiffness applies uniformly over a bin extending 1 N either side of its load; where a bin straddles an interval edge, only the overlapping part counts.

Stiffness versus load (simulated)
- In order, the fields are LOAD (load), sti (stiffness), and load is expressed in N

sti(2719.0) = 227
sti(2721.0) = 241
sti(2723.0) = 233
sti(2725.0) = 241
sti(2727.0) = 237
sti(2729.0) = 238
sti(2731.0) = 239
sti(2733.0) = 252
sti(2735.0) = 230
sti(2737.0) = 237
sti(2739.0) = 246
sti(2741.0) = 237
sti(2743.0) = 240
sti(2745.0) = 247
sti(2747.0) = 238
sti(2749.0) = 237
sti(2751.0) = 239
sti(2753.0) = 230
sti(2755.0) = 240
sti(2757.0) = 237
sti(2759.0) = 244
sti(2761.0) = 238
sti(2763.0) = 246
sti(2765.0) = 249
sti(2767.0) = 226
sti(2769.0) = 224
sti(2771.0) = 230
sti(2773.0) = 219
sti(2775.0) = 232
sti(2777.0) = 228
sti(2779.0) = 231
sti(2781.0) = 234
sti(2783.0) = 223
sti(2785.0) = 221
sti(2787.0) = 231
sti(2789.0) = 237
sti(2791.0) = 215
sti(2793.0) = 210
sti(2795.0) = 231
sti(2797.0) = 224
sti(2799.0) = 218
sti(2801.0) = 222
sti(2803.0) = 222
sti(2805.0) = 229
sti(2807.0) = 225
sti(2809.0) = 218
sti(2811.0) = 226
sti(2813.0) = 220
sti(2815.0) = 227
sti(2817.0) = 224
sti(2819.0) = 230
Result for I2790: 223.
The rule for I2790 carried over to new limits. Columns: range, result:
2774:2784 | 230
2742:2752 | 240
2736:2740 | 242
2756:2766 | 243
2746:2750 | 238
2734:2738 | 234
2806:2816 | 223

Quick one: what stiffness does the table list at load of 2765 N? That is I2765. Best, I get 249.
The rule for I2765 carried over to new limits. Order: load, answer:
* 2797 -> 224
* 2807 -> 225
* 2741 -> 237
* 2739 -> 246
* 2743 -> 240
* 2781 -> 234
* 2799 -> 218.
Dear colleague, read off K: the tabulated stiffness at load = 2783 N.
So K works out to 223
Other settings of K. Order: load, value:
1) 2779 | 231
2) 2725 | 241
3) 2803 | 222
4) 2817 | 224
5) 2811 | 226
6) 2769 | 224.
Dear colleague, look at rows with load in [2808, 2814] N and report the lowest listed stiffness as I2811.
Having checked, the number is 218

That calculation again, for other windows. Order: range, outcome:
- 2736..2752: 237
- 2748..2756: 230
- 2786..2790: 231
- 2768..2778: 219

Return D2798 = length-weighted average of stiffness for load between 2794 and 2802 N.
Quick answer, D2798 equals 224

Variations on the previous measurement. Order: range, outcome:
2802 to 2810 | 224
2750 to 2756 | 236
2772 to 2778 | 226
